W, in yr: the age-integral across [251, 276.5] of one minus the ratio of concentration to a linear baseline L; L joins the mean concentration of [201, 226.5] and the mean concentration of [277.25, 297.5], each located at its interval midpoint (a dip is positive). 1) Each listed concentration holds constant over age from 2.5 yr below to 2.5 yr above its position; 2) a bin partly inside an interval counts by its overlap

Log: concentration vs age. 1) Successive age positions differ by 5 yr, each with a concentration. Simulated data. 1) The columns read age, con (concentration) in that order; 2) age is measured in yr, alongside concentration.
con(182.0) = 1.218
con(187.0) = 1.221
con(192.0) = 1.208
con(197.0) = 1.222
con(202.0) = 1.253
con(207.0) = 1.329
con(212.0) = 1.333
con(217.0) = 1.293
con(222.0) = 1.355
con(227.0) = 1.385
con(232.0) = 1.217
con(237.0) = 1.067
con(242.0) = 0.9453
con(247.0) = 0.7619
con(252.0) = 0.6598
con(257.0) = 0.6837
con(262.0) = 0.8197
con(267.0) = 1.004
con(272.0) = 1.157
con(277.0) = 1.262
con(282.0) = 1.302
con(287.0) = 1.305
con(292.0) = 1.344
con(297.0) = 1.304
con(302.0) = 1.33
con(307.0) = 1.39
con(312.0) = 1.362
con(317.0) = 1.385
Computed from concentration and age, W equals 7.9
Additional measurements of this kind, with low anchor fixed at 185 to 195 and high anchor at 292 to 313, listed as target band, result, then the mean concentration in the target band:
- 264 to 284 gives 2.19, 1.17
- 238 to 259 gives 8.11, 0.786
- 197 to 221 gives -1.17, 1.3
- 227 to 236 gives 0.17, 1.24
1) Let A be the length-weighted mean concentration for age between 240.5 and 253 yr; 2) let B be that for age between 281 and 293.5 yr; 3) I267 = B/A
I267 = 1.66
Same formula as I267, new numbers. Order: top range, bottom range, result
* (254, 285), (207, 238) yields 0.80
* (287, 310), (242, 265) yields 1.76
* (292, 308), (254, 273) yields 1.50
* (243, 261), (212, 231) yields 0.55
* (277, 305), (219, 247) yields 1.14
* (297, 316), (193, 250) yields 1.14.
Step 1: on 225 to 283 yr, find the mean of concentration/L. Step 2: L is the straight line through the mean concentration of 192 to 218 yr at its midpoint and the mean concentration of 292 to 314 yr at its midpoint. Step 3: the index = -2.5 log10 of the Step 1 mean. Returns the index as 0.282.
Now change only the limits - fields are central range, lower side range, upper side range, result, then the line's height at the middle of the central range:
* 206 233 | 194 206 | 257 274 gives -0.147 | 1.16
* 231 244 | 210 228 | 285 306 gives 0.245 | 1.34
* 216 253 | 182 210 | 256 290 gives 0.078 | 1.17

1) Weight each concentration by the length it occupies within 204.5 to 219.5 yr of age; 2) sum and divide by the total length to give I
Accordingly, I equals 1.32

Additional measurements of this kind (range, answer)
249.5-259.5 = 0.672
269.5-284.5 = 1.24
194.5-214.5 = 1.28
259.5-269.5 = 0.912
